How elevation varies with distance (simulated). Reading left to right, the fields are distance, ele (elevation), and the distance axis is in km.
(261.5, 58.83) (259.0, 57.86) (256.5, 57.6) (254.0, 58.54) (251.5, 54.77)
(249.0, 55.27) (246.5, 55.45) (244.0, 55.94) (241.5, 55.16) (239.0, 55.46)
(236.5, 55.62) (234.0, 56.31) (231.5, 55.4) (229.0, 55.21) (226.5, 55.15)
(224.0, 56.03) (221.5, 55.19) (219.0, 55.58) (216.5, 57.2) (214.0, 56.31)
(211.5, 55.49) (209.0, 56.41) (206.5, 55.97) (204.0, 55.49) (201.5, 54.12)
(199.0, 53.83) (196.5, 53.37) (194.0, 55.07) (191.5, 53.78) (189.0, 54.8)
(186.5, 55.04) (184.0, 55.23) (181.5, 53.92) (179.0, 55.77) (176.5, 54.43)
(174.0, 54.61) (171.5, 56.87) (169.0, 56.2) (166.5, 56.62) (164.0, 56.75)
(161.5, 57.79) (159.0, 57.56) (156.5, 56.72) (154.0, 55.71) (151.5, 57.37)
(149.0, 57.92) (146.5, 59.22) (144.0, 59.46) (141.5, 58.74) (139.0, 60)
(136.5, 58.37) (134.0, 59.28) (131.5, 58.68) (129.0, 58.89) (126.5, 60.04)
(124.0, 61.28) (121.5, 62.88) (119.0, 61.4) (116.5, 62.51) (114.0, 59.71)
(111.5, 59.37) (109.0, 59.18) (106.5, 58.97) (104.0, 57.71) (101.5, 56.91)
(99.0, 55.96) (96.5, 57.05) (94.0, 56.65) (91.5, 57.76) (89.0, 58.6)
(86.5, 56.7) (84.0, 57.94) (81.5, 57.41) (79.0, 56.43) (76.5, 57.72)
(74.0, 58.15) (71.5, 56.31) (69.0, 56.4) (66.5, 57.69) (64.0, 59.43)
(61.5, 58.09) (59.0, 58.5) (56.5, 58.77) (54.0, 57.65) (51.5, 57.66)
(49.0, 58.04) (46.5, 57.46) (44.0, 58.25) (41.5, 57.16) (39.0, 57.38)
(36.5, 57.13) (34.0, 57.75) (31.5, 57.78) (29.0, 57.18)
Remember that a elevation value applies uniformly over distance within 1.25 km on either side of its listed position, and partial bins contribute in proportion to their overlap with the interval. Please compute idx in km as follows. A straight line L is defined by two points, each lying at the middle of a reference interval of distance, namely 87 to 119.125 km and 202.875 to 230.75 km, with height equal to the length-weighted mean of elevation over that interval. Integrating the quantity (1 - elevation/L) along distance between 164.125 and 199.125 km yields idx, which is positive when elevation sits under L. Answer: 1.0 km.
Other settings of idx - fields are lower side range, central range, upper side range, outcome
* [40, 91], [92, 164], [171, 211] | -3.08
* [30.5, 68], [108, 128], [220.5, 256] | -1.29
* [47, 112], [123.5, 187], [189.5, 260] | -0.86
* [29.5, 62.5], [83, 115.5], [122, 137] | 0.58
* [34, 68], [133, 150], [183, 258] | -0.71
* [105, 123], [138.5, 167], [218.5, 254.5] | 0.58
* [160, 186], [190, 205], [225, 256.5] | 0.41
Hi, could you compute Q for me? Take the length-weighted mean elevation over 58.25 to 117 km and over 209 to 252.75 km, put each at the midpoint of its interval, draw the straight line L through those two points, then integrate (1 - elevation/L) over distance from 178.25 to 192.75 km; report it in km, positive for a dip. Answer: 0.4 km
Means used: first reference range 57.9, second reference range 55.6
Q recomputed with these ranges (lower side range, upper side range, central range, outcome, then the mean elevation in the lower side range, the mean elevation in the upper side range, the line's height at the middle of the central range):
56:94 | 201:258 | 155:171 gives -0.1 km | 57.7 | 55.8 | 56.6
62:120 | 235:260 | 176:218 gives 1.2 km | 58.1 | 56.2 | 56.8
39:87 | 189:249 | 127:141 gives -0.6 km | 57.7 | 55.4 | 56.6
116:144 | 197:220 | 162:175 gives 0.3 km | 60.1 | 55.5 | 57.9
